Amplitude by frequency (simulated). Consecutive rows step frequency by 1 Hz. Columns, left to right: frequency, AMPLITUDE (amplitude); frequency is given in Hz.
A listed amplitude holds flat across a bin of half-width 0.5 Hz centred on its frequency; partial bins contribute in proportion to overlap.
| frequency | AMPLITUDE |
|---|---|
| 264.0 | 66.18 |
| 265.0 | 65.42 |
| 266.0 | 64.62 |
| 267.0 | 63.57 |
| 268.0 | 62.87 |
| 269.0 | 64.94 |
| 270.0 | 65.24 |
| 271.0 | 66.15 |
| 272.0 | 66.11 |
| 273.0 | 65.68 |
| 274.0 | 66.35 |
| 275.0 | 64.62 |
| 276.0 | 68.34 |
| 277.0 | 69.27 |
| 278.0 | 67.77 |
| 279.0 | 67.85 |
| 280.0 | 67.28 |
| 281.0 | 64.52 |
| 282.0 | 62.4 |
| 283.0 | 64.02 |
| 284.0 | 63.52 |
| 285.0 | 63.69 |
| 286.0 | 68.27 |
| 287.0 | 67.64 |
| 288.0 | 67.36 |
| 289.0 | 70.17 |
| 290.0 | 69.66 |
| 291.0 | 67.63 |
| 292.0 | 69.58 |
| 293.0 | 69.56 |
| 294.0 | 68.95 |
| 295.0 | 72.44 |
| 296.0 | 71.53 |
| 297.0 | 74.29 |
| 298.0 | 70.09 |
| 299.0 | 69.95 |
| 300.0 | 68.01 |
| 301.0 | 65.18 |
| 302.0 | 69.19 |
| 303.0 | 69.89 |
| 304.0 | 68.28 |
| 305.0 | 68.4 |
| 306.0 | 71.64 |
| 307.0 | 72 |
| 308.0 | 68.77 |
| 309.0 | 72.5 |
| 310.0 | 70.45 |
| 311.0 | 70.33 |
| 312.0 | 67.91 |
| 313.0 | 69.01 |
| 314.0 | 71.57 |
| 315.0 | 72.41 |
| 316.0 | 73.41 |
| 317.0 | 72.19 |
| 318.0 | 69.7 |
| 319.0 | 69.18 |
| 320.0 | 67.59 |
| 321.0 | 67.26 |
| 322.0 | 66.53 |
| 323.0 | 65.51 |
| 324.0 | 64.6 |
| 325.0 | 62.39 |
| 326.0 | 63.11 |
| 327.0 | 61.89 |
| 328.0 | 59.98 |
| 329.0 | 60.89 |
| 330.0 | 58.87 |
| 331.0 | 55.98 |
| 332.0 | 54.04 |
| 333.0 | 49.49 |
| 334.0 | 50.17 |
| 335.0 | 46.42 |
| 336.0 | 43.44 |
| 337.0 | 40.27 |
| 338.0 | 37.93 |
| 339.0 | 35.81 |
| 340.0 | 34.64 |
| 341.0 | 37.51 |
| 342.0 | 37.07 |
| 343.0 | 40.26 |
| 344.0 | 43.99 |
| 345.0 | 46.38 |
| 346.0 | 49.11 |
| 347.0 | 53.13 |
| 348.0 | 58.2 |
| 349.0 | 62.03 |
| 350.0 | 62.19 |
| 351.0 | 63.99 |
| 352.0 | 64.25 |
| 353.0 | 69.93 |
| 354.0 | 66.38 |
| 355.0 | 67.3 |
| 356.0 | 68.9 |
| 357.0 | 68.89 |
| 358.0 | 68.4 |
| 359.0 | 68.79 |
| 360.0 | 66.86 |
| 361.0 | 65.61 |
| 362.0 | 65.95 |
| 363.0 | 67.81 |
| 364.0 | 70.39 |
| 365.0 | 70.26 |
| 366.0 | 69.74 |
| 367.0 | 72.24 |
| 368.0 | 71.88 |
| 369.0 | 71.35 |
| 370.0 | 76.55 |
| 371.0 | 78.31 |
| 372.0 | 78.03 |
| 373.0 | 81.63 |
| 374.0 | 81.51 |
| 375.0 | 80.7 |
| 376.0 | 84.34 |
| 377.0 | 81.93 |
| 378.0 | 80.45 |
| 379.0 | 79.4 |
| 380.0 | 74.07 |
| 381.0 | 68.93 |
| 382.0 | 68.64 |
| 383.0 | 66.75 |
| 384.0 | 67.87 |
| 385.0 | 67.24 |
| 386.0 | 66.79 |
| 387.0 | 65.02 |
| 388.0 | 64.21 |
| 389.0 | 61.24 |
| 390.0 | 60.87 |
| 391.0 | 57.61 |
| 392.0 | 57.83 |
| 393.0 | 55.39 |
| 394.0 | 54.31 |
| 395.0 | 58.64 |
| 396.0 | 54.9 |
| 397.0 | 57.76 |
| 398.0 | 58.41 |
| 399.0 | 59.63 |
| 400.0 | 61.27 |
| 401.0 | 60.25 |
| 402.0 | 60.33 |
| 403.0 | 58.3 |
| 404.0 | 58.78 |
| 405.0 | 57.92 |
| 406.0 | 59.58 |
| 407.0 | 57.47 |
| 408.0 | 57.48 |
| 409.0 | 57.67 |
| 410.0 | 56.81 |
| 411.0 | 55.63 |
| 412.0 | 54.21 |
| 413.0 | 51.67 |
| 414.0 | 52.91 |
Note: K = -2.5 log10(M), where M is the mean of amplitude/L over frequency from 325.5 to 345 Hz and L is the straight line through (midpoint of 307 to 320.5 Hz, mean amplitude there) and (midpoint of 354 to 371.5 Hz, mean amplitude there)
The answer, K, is 0.41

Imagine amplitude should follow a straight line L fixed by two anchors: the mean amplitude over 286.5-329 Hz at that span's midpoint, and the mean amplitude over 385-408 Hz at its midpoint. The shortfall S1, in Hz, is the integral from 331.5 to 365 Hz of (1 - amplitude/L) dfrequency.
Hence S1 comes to 4.56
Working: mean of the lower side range 68.7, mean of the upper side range 59.5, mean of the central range 55.5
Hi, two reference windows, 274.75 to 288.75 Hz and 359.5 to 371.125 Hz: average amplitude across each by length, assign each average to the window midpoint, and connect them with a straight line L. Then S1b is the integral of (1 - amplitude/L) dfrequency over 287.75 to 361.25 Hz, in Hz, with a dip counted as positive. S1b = 6.3 Hz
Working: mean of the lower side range 66.3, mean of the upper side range 70.3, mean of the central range 62.4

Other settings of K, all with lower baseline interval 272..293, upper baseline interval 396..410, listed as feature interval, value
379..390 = -0.13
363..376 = -0.23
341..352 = 0.21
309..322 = -0.09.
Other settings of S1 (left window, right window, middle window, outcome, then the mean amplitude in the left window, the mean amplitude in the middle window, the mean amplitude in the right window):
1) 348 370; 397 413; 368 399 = -2.9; 67.8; 68.6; 58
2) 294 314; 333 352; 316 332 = -1.7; 70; 64.3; 47.3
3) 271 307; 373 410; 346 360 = 0.3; 68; 64.3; 64.7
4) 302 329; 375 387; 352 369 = 0.7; 68.2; 68.7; 73.3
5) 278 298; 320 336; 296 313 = -1.5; 68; 69.8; 58.9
